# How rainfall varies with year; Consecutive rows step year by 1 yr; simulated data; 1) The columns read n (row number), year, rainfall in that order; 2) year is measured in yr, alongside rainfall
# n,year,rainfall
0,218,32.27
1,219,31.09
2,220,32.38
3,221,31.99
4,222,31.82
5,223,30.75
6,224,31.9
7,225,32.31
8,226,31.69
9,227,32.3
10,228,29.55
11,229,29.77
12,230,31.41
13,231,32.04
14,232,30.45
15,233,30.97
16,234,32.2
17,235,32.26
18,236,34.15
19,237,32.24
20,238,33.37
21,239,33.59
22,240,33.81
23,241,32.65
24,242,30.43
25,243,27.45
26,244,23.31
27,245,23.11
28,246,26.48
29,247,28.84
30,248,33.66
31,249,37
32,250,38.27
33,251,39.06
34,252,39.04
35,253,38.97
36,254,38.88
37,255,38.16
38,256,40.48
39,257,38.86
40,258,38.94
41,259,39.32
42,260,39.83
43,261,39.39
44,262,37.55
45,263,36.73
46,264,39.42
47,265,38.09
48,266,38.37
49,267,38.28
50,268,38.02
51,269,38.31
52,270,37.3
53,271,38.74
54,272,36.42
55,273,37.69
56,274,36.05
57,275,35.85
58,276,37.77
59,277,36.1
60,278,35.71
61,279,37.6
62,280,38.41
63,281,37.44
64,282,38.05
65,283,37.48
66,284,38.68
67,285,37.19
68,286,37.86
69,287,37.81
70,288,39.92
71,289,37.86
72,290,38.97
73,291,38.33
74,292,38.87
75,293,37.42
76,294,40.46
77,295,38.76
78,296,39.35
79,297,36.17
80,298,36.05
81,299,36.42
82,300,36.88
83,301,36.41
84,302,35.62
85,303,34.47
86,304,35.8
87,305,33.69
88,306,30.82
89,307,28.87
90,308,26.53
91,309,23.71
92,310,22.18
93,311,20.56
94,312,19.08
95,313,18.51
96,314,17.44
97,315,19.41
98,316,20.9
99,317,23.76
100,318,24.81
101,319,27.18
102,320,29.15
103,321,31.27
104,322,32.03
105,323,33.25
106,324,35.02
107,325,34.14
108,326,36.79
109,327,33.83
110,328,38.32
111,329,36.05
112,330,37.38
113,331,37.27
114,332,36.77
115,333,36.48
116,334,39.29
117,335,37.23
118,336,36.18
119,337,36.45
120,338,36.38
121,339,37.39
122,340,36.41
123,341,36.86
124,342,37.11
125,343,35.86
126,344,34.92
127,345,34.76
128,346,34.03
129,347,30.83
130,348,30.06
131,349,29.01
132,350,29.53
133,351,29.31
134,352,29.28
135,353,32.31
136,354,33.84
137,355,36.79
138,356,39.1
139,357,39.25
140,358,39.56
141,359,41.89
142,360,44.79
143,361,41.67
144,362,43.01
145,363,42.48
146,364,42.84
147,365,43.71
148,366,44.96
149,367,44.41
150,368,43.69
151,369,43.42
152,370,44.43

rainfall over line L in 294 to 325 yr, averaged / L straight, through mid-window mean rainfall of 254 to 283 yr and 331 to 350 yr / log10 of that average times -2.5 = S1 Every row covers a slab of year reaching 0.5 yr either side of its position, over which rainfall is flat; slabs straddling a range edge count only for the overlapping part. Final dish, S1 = 0.22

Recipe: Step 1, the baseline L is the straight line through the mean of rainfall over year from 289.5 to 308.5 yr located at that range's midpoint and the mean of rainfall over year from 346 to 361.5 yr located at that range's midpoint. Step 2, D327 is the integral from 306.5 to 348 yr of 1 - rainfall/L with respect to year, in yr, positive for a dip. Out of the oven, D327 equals 4.8 yr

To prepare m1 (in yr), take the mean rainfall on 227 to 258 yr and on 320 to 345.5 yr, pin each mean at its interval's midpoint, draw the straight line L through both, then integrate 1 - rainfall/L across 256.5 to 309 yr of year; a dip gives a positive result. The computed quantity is -4.20 yr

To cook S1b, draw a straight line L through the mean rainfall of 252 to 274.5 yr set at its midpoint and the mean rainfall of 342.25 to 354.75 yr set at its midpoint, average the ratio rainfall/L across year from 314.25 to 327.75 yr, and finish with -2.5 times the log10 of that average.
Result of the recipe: 0.166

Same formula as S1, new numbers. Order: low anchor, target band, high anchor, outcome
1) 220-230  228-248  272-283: 0.08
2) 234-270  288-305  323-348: -0.05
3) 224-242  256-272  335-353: -0.18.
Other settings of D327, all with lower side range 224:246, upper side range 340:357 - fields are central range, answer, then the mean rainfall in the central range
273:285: -2.0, 37.2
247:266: -4.1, 38.2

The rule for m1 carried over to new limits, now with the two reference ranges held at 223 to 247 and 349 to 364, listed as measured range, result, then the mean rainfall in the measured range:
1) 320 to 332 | 0.3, 34.9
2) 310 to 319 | 3.6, 21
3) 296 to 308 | -0.1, 34.5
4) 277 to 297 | -2.7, 38.1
